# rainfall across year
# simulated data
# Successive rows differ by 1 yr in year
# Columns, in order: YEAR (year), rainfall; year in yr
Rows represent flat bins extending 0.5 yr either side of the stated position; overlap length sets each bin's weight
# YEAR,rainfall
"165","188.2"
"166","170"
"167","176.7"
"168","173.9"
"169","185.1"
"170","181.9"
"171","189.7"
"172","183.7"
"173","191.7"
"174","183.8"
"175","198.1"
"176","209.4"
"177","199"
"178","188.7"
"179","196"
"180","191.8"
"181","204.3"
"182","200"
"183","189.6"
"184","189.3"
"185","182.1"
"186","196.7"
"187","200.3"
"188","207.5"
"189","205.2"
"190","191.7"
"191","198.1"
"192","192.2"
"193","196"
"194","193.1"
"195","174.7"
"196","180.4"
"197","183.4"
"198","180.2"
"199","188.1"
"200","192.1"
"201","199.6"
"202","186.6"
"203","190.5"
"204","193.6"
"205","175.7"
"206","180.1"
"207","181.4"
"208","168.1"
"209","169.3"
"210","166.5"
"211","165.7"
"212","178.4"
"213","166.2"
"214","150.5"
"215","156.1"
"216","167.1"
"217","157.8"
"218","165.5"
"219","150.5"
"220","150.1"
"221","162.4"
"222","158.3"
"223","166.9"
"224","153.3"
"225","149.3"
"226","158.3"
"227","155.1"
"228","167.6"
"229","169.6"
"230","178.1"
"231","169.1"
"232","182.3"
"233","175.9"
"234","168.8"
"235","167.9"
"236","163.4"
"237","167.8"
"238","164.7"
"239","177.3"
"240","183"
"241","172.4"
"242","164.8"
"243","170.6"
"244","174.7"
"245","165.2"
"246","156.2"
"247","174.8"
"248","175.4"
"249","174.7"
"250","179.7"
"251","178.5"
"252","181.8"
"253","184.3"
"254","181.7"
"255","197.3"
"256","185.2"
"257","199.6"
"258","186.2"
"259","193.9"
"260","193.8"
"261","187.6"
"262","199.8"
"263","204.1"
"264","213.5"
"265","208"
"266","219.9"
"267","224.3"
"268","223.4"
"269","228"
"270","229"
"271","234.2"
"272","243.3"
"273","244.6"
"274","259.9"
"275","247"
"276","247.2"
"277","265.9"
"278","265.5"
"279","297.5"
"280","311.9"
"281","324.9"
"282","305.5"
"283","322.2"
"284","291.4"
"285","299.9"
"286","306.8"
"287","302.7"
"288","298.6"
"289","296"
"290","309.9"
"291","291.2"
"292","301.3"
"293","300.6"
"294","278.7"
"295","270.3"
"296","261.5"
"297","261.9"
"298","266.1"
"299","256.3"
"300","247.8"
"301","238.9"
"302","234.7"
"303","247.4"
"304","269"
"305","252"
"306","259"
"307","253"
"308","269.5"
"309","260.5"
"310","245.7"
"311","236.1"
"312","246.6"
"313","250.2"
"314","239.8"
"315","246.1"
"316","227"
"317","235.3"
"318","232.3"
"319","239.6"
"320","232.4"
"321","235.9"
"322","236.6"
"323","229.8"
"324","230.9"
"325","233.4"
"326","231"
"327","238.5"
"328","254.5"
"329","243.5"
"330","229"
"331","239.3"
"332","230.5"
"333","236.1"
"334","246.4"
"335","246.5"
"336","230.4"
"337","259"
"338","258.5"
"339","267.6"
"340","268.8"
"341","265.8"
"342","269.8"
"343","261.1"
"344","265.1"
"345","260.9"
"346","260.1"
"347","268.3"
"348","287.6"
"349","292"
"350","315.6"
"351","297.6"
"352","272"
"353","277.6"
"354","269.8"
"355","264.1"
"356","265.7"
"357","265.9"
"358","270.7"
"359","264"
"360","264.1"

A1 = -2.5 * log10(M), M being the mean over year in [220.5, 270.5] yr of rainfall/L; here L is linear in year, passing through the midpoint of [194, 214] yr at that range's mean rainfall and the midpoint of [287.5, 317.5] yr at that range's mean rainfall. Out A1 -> 0.18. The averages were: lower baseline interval 180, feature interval 181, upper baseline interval 262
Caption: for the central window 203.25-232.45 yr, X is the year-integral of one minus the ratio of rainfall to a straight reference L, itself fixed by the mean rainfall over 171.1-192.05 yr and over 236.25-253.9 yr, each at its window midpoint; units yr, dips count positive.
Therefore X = 2.6 yr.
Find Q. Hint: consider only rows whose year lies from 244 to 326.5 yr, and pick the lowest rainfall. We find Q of 156.2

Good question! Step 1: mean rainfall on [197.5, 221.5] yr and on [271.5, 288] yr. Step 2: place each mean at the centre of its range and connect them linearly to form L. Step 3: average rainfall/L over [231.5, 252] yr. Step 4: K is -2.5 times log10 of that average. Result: 0.283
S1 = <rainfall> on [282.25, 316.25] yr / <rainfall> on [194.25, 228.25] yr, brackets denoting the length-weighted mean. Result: 1.58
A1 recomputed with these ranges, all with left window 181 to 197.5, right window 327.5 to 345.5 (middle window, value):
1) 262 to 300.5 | -0.16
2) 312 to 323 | 0.03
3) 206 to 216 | 0.20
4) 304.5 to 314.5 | -0.05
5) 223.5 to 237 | 0.25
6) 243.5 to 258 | 0.21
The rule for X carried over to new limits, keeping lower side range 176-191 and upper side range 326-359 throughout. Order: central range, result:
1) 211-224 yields 3.1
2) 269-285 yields -2.5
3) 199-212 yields 1.5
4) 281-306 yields -4.0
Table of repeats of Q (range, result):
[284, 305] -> 234.7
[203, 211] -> 165.7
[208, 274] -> 149.3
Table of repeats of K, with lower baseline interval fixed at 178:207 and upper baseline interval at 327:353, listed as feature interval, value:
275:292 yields -0.25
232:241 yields 0.23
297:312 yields -0.04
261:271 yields 0.05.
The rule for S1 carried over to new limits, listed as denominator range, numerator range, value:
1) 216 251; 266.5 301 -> 1.64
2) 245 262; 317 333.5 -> 1.29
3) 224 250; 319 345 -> 1.45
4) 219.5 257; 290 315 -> 1.53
